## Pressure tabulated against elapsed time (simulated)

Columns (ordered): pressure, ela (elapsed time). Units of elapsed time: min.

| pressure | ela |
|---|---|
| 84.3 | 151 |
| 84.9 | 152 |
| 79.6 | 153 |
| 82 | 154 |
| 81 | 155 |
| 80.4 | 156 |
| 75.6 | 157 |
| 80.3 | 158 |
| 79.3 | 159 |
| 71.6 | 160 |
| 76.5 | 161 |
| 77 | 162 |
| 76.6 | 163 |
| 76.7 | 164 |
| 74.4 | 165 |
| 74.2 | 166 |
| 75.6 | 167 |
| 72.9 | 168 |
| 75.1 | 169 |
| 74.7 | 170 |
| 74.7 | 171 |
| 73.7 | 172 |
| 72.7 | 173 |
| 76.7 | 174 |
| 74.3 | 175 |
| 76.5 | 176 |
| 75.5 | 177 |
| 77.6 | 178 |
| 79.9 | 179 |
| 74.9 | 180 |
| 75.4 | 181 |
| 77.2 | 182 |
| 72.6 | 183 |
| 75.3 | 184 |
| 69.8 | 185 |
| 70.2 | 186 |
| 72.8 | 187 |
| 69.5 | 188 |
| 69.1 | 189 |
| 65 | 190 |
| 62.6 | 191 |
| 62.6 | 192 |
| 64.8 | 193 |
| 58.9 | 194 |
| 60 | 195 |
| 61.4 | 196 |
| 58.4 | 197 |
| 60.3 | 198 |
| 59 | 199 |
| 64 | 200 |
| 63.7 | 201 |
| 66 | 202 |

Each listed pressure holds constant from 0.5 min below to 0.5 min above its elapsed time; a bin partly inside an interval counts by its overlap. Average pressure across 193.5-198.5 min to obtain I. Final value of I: 59.8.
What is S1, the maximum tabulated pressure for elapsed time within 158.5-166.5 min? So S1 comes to 79.3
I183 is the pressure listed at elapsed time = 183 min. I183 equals 72.6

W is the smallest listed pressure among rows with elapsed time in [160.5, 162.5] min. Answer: 76.5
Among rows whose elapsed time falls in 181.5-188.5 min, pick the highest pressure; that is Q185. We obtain 77.2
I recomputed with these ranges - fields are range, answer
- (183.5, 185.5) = 72.5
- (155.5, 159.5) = 78.9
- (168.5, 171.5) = 74.8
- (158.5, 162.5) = 76.1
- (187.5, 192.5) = 65.8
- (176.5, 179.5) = 77.7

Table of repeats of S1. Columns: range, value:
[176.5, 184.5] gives 79.9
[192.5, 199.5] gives 64.8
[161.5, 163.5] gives 77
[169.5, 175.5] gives 76.7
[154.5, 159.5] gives 81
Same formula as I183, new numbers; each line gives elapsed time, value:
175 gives 74.3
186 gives 70.2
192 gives 62.6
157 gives 75.6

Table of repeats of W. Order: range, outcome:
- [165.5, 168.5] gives 72.9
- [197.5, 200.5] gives 59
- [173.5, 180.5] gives 74.3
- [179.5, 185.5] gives 69.8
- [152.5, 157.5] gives 75.6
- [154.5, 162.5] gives 71.6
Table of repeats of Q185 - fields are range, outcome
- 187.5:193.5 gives 69.5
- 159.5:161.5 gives 76.5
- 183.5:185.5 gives 75.3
